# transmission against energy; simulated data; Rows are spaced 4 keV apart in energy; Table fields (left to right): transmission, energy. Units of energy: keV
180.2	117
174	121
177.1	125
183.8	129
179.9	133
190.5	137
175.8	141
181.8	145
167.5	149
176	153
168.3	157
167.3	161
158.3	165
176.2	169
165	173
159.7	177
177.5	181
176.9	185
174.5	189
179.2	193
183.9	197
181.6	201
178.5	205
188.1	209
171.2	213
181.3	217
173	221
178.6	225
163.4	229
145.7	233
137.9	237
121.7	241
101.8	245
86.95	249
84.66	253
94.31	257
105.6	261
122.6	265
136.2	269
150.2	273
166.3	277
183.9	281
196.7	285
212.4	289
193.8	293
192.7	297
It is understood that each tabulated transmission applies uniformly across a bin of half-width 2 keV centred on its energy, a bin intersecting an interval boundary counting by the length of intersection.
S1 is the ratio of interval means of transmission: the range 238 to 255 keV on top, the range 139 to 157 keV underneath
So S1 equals 0.6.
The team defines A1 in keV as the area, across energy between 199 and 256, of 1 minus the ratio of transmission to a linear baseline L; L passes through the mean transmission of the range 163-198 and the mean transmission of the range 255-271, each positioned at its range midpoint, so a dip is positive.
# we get -3.06 keV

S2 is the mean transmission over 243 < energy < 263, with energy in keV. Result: 94.7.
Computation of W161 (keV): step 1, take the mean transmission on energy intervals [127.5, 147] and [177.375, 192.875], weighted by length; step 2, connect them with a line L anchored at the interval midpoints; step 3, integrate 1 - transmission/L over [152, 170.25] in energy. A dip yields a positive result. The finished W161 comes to 1.0 keV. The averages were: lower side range 182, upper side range 175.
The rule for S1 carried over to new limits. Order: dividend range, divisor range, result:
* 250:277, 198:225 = 0.66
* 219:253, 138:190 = 0.79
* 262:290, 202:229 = 0.92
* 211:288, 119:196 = 0.82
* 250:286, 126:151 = 0.75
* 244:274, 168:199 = 0.63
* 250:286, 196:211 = 0.74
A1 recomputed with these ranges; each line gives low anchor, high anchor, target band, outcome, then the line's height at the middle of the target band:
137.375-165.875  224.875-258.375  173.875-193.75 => -2.4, 154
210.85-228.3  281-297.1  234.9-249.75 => 5.5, 183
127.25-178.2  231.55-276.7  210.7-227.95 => -4.8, 137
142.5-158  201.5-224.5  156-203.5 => 1.0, 176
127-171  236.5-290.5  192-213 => -3.4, 156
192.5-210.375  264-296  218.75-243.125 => 3.5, 179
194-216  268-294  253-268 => 6.1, 179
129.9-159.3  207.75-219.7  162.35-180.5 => 1.2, 178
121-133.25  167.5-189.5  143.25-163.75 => 0.4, 175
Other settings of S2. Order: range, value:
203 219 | 180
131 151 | 179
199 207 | 180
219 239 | 160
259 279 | 136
